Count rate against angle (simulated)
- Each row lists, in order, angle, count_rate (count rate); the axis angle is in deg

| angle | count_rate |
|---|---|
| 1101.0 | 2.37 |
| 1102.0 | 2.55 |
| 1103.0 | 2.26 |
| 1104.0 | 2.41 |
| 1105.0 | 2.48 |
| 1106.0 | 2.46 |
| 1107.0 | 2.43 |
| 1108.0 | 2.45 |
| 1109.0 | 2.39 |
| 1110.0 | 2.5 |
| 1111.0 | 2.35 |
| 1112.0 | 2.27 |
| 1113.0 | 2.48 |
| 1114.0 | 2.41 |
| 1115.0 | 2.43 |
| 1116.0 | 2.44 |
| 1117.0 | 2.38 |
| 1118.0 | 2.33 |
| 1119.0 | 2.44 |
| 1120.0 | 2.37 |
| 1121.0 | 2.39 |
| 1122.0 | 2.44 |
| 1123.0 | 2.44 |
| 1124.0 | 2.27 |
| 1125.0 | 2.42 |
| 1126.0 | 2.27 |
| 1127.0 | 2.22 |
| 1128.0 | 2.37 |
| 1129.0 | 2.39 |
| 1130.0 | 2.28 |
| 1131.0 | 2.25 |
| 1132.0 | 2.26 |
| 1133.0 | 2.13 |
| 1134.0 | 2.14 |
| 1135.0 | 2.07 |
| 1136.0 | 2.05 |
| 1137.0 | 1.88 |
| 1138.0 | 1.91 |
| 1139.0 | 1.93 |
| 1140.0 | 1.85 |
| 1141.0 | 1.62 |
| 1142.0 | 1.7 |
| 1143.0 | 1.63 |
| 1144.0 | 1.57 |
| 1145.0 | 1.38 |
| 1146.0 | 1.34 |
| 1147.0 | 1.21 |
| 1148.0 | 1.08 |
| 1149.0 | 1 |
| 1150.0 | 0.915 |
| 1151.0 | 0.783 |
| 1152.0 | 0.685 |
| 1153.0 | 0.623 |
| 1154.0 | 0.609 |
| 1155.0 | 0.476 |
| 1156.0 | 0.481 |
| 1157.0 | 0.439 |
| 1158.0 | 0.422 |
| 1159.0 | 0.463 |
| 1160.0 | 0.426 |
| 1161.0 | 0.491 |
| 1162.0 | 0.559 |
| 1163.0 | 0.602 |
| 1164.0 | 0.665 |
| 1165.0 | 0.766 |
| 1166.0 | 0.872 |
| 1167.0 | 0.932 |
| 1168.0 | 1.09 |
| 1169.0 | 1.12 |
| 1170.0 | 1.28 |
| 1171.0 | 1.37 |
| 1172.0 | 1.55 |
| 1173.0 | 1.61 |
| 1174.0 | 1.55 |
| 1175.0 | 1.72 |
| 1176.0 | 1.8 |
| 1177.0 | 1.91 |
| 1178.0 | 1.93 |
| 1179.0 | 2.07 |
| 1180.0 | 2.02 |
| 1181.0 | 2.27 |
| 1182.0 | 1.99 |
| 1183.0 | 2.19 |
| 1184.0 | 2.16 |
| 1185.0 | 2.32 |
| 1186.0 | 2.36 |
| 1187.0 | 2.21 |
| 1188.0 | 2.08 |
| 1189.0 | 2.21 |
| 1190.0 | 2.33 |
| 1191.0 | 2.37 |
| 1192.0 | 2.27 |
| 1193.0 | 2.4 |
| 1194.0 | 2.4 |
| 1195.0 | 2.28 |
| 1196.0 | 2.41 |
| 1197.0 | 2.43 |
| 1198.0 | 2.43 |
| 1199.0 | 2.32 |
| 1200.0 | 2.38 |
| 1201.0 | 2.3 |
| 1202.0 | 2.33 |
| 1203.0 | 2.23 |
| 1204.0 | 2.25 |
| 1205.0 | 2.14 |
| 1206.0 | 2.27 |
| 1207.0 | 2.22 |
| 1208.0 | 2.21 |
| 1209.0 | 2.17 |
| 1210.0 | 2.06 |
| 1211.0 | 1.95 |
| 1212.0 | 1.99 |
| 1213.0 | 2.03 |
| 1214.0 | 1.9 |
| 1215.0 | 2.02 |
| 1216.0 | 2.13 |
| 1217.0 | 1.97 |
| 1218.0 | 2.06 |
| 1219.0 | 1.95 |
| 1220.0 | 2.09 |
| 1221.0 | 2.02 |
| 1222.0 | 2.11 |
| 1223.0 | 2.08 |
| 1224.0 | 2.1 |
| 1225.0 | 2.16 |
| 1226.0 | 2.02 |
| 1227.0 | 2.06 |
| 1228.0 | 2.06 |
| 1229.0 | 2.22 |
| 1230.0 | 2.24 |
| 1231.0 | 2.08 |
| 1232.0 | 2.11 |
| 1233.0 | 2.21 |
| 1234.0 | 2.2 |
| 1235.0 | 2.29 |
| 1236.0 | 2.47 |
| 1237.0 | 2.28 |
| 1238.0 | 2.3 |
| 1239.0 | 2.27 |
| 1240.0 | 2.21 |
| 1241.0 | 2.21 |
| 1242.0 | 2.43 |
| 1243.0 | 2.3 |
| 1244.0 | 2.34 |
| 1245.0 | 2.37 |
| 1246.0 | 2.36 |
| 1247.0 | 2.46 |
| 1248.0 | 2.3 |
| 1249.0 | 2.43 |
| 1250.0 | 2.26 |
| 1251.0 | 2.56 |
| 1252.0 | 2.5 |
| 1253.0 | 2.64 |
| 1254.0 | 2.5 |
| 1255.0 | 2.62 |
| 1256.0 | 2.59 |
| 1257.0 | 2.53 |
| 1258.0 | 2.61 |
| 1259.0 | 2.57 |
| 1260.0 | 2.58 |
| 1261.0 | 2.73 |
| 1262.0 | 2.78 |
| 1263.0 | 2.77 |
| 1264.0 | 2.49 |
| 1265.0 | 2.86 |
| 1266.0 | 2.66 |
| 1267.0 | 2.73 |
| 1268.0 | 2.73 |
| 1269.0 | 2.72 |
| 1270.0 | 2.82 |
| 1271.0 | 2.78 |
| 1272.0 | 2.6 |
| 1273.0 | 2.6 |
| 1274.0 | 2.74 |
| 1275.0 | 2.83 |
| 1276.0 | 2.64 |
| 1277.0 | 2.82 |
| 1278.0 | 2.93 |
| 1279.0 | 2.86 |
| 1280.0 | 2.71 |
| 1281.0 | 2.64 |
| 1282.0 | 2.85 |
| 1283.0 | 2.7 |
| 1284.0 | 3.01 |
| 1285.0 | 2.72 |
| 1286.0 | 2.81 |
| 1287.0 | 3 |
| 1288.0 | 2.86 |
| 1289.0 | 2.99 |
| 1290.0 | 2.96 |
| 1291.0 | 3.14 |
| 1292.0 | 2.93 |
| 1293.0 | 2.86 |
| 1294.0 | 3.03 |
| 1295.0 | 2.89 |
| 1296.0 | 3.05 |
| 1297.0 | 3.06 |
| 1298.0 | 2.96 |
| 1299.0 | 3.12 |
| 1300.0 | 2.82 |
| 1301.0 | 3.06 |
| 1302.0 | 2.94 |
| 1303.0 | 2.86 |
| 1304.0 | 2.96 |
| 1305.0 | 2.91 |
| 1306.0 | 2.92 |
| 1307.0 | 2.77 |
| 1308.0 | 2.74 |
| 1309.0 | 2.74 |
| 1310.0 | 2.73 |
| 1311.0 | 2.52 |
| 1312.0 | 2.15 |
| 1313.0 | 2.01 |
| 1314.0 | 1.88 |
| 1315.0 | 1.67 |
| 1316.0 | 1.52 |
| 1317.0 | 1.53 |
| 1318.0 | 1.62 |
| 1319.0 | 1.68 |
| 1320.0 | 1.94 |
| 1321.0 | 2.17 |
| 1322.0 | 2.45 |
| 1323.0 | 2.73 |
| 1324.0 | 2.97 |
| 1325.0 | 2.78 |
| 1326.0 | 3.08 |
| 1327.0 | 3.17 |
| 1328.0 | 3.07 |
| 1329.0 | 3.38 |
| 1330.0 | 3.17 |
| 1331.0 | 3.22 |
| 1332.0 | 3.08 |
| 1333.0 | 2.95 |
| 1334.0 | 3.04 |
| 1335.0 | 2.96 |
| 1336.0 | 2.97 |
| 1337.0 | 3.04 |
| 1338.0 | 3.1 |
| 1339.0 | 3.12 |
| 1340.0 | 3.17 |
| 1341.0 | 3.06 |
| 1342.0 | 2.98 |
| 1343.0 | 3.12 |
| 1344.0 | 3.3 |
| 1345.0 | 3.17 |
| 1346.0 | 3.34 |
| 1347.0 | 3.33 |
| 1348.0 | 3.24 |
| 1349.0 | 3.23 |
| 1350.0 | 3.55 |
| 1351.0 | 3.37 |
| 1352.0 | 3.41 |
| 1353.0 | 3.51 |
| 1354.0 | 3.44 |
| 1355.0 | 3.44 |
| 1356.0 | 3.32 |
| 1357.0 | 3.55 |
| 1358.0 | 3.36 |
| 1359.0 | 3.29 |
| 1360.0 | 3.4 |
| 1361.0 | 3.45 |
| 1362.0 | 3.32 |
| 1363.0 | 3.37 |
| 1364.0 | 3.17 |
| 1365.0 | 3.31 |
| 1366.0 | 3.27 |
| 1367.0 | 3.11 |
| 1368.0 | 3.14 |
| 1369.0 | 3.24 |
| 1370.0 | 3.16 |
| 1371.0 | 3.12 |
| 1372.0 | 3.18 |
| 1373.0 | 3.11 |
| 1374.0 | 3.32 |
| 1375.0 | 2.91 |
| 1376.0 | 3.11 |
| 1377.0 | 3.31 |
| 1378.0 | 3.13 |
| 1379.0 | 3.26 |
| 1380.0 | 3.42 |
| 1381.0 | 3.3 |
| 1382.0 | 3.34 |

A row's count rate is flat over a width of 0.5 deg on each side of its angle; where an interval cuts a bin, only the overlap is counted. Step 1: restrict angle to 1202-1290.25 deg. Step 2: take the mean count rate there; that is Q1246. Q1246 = 2.43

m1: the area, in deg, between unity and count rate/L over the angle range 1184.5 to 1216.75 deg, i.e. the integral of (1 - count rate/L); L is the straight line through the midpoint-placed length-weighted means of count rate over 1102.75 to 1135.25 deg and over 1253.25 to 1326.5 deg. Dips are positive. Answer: 3.5 deg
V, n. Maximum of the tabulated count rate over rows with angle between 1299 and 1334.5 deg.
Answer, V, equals 3.38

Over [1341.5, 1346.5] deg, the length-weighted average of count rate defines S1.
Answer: 3.18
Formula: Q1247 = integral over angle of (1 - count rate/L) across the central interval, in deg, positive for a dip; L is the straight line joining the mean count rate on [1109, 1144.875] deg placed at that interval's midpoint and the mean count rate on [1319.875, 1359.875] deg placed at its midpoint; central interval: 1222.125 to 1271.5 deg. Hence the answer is 5.5 deg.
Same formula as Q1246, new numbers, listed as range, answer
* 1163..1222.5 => 1.96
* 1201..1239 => 2.14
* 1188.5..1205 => 2.33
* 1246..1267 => 2.57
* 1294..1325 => 2.53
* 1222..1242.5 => 2.2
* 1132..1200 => 1.57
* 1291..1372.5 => 2.95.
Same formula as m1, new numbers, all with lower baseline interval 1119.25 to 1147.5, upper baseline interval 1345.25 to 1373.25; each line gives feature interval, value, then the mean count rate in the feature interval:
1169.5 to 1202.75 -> 3.4 deg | 2.1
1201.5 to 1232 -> 4.9 deg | 2.1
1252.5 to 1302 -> 0.9 deg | 2.8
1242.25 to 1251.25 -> 1.0 deg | 2.37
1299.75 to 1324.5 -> 5.1 deg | 2.41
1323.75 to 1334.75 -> 0.2 deg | 3.08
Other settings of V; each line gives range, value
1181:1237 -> 2.47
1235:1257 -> 2.64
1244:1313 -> 3.14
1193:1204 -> 2.43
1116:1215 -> 2.44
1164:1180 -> 2.07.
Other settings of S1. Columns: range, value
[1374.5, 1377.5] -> 3.11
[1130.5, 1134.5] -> 2.19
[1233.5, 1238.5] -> 2.31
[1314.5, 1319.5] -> 1.6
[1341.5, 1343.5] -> 3.05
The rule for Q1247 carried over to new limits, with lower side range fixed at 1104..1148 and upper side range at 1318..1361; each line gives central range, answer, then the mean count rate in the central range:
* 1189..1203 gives 0.61 deg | 2.35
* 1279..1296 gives -0.21 deg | 2.89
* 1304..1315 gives 1.59 deg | 2.52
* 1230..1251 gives 2.77 deg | 2.3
